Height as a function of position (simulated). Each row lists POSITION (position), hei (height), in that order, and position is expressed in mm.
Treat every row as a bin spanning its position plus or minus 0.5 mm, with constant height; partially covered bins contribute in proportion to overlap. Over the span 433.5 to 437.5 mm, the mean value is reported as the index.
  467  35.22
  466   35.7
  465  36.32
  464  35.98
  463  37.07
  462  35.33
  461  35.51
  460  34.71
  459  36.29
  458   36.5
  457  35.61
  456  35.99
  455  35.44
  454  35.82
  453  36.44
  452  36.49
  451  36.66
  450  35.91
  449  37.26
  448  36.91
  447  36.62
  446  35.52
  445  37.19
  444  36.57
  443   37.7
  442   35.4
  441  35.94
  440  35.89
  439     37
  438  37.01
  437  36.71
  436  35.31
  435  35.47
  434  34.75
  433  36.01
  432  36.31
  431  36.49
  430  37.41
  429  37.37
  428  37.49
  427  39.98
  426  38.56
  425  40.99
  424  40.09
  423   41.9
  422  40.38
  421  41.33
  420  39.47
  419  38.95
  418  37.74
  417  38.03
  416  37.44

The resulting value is 35.6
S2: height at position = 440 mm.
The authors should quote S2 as 35.89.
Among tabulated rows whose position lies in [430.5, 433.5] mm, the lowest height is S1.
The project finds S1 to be 36.01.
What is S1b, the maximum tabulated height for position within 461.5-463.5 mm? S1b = 37.07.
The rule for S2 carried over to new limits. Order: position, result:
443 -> 37.7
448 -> 36.91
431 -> 36.49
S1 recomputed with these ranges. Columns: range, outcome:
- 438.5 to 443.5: 35.4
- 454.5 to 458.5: 35.44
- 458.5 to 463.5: 34.71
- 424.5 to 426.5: 38.56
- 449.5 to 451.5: 35.91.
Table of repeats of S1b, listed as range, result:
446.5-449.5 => 37.26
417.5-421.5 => 41.33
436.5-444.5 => 37.7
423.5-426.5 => 40.99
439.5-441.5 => 35.94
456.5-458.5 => 36.5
